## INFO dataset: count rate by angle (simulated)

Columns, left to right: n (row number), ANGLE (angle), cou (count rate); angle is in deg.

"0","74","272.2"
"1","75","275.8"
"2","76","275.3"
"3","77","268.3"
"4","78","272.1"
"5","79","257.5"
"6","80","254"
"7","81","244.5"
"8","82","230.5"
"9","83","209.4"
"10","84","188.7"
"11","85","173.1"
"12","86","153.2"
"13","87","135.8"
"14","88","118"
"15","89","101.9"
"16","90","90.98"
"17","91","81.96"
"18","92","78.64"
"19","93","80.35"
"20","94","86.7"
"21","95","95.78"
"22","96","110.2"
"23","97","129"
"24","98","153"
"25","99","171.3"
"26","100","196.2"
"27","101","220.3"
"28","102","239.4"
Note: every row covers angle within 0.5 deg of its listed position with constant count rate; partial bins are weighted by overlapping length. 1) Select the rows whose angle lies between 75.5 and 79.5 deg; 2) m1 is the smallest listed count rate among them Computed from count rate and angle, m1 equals 257.5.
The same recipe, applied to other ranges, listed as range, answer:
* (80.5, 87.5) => 135.8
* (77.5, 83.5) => 209.4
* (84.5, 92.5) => 78.64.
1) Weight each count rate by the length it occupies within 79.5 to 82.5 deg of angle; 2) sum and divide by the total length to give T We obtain 243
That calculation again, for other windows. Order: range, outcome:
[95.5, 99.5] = 141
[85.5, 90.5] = 120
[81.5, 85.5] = 200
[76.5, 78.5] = 270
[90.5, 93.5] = 80.3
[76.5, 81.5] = 259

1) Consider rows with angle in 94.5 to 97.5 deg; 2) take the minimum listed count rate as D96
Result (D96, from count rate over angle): 95.78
